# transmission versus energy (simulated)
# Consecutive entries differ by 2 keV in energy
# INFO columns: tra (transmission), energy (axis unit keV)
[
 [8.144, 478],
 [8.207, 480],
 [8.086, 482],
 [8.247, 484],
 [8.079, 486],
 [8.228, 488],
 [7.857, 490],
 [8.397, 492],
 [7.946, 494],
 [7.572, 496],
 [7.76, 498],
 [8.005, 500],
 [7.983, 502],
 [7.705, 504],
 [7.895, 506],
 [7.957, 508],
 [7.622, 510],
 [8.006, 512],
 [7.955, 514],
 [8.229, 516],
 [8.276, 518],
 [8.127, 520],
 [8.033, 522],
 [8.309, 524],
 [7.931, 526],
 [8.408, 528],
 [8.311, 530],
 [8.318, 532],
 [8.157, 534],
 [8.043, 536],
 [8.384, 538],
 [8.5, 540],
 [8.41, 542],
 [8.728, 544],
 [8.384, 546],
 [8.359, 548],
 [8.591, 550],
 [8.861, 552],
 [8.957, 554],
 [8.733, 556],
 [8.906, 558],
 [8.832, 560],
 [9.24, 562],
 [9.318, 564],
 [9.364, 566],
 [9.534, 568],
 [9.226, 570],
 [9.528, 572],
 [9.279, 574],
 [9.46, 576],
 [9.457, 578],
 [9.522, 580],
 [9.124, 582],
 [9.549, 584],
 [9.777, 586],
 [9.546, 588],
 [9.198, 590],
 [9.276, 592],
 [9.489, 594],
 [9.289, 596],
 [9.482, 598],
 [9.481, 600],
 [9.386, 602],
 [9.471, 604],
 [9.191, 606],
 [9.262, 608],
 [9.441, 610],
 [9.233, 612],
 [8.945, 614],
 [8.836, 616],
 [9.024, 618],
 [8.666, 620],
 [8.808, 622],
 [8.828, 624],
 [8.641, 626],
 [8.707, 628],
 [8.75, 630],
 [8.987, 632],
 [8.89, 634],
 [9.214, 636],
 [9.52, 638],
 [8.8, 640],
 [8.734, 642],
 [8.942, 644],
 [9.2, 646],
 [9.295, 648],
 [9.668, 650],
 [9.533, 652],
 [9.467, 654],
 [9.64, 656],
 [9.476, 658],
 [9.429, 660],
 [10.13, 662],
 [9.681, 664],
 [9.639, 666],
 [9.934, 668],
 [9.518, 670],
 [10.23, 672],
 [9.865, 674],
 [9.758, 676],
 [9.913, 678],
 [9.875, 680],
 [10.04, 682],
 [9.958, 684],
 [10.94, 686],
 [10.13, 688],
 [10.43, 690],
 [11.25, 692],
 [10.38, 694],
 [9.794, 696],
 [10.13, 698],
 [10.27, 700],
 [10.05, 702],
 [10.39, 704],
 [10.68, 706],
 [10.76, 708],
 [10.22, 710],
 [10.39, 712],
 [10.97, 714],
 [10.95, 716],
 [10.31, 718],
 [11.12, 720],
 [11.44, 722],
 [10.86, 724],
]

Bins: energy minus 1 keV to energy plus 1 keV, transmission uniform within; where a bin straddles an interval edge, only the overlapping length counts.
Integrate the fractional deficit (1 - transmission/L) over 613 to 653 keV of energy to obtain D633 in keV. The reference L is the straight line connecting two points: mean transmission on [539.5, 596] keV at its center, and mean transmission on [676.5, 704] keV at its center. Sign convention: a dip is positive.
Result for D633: 3.0 keV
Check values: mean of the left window 9.12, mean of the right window 10.2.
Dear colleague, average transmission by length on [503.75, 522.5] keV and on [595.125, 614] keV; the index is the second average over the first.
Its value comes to 1.17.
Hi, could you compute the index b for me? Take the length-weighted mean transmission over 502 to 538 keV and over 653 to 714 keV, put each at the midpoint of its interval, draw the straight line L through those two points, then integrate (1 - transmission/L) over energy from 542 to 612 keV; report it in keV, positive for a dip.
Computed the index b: -3.34 keV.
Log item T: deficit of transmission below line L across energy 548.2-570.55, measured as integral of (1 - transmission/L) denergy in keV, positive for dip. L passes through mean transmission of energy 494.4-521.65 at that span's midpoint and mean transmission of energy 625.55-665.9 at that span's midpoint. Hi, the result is -1.6 keV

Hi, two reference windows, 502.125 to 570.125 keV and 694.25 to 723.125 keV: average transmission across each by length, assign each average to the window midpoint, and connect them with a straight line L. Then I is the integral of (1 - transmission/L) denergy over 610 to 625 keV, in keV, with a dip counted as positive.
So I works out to 0.8 keV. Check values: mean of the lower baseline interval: 8.44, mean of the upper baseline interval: 10.5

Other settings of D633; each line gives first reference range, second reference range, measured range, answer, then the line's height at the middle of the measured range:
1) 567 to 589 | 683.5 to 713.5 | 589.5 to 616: 0.9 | 9.65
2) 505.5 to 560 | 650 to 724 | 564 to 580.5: -1.1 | 8.8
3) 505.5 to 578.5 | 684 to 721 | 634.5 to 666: 1.6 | 9.87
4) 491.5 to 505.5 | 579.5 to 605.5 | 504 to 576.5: 0.3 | 8.57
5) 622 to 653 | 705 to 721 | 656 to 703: -0.4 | 9.95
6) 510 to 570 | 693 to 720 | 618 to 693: 2.6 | 9.85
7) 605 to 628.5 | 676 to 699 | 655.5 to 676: 0.2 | 9.85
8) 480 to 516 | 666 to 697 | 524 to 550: 0.3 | 8.43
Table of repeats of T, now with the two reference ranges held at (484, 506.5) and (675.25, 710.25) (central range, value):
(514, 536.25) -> 0.3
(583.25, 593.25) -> -0.5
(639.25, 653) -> 0.8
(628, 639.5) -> 0.7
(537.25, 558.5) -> -0.1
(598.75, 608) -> -0.1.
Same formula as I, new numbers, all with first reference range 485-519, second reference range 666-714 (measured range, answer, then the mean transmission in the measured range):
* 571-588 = -1.1 keV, 9.47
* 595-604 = -0.3 keV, 9.42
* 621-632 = 0.8 keV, 8.77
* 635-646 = 0.6 keV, 9.06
